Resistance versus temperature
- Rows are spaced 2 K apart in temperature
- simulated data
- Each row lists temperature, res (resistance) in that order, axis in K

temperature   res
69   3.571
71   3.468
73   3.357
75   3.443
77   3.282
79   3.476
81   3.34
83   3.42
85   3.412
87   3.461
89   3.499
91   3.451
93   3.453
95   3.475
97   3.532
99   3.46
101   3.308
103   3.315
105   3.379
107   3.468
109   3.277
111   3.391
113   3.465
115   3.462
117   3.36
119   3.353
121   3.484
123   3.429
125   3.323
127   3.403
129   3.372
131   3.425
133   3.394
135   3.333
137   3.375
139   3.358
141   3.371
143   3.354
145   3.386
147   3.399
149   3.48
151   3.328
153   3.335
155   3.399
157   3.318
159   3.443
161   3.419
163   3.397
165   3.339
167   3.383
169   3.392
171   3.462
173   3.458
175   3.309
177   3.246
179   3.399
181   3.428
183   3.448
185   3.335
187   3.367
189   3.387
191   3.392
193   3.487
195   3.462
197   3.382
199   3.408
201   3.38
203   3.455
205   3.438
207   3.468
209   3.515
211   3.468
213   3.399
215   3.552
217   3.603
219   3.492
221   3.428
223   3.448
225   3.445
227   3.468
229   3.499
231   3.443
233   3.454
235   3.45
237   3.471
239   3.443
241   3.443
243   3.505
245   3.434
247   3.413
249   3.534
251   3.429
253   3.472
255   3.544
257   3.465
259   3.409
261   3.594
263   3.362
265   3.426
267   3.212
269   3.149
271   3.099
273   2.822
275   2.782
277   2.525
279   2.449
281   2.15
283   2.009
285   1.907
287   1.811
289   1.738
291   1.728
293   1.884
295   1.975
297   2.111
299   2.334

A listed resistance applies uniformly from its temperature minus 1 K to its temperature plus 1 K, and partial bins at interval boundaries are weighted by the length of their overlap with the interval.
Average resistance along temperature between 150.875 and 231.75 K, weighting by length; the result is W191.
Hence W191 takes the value 3.42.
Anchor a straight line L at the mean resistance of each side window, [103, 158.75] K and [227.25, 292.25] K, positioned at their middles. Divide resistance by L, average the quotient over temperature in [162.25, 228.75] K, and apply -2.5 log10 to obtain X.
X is -0.071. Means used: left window 3.39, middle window 3.43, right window 3.04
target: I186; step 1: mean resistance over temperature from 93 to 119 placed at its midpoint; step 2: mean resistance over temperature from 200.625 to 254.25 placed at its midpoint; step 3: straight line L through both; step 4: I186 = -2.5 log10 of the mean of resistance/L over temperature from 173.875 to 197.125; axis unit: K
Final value 0.02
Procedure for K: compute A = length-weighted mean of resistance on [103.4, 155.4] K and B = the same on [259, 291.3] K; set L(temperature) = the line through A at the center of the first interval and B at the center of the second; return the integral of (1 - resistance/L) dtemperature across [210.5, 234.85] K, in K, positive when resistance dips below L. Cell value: -4.6 K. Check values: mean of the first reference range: 3.39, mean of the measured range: 3.47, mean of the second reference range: 2.65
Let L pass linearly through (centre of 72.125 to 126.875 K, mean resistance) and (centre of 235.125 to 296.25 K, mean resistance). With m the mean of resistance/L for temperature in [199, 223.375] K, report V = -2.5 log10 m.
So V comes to -0.13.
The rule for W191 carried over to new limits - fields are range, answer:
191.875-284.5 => 3.3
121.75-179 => 3.38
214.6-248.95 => 3.47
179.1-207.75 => 3.42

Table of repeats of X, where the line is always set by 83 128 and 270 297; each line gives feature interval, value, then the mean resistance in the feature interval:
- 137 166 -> -0.09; 3.38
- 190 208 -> -0.23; 3.43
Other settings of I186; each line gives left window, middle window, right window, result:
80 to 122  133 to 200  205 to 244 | 0.02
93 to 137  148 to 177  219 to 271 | 0.01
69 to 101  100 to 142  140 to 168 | 0.01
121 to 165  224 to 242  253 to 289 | -0.15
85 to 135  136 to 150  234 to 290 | -0.02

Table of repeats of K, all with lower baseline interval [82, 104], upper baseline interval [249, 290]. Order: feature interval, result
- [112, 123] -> -0.2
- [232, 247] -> -2.4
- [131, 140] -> -0.2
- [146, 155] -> -0.4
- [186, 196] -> -0.9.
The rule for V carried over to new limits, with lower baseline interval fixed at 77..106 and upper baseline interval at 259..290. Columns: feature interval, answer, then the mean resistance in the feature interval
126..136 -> -0.039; 3.39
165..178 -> -0.090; 3.37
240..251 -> -0.227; 3.46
